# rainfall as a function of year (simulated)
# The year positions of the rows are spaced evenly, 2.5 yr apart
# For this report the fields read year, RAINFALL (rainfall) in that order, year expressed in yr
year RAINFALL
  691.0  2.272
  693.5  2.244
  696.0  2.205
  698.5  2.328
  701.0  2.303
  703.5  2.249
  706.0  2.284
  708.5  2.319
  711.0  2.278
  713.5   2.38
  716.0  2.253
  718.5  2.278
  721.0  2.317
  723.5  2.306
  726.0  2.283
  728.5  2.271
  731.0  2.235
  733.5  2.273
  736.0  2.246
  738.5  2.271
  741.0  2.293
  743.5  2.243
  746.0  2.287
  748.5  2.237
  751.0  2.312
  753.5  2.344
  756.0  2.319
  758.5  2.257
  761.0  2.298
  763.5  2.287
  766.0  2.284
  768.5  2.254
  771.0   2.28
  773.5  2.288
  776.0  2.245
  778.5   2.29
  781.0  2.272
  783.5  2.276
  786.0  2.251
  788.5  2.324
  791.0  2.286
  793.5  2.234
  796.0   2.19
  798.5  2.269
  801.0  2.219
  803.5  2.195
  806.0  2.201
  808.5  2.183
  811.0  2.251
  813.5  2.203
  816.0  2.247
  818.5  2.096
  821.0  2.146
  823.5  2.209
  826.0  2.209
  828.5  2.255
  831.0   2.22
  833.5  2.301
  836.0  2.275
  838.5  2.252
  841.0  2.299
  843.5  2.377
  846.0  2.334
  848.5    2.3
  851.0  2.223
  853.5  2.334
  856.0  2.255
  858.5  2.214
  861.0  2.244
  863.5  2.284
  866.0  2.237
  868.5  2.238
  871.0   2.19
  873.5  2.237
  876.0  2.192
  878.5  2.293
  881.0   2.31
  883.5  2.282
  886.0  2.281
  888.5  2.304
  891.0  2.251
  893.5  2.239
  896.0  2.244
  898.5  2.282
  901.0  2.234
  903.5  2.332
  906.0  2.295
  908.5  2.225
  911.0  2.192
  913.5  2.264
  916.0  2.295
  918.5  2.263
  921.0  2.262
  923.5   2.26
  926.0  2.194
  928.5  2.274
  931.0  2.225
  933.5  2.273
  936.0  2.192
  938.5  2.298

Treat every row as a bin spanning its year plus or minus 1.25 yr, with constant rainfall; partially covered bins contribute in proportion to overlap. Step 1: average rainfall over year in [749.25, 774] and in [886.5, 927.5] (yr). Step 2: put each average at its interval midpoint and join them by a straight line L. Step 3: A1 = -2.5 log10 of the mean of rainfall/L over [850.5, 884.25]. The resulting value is 0.01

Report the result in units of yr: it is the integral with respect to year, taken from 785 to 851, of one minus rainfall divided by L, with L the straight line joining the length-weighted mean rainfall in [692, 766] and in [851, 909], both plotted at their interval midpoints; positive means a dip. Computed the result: 0.8 yr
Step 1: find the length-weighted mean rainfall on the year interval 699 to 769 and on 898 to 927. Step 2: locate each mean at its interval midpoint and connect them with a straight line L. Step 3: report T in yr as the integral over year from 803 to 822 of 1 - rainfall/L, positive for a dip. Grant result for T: 0.7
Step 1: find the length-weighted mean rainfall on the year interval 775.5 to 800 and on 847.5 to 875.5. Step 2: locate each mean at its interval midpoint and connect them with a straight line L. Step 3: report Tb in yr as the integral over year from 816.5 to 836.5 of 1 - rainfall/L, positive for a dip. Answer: 0.38 yr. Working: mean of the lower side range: 2.26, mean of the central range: 2.21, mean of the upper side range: 2.25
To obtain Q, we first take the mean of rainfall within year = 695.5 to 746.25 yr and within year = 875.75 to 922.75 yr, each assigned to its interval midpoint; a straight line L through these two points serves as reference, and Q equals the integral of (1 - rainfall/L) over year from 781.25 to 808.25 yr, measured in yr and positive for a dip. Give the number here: 0.4 yr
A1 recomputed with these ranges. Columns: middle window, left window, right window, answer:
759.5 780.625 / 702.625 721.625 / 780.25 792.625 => 0.00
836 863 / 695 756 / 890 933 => -0.01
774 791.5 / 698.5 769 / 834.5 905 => 0.00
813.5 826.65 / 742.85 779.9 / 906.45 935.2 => 0.04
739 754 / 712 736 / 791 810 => -0.01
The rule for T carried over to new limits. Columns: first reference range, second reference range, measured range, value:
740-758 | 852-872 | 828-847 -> -0.3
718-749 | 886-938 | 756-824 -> 0.7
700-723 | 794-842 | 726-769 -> -0.1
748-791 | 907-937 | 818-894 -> 0.2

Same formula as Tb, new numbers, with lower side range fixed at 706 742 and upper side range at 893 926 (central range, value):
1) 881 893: -0.10 yr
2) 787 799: 0.08 yr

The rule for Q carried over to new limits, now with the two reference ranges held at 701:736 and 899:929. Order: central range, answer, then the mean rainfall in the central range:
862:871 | 0.1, 2.24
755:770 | 0.0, 2.28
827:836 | 0.0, 2.26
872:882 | 0.0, 2.25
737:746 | 0.0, 2.27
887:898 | 0.0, 2.26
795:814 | 0.5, 2.21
